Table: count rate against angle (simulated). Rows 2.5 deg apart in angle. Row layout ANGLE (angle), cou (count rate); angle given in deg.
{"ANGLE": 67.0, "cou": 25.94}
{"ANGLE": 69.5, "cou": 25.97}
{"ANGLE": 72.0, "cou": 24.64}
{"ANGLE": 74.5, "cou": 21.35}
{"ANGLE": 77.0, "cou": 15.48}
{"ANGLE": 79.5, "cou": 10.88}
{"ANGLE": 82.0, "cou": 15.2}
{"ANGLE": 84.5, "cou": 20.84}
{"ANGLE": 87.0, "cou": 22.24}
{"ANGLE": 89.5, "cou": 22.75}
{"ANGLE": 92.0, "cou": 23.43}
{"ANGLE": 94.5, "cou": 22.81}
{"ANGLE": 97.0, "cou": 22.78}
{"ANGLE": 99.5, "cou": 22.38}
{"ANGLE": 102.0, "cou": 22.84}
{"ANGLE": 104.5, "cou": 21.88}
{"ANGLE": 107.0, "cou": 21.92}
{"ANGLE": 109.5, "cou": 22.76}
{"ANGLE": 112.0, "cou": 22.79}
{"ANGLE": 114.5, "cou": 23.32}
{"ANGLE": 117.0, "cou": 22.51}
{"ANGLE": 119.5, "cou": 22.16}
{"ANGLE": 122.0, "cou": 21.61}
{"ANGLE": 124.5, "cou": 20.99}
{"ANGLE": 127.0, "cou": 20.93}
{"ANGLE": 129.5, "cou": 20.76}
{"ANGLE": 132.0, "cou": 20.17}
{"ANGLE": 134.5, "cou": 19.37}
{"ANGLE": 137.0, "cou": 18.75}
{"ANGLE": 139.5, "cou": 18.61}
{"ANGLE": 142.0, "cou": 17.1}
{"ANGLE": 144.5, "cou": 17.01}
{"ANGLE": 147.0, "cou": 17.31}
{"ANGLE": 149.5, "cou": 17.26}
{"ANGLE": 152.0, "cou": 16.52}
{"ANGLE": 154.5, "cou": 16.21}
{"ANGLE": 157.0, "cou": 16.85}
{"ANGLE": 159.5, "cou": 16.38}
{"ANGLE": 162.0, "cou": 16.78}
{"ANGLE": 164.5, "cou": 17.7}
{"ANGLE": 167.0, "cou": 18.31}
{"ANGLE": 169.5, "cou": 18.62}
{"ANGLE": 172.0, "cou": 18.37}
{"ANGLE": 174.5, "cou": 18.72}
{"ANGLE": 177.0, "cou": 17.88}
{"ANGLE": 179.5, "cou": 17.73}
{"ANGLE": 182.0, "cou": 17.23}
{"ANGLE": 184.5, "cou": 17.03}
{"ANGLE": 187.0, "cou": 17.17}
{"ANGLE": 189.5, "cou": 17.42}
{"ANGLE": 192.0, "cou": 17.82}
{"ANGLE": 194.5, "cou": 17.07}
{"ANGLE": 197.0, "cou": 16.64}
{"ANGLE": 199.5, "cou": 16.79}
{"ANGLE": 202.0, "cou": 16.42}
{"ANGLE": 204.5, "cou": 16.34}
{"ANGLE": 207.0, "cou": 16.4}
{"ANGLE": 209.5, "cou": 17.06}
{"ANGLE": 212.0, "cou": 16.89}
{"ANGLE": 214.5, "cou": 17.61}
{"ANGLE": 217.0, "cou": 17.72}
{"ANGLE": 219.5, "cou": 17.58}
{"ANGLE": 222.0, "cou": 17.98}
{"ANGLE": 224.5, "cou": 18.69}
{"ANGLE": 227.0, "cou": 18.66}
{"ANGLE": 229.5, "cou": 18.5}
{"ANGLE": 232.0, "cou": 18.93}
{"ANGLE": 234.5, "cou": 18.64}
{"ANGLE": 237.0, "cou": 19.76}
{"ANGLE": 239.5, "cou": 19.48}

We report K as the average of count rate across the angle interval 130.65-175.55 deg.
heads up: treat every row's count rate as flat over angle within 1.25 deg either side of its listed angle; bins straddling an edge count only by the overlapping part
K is 17.8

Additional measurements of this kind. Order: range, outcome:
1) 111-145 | 20.5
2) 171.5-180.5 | 18.2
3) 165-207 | 17.4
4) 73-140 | 20.8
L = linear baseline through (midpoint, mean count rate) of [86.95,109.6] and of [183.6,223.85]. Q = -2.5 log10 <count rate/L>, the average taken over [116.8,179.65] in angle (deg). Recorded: 0.08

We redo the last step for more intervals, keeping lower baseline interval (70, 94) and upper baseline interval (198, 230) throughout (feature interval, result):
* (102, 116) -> -0.16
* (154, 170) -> 0.07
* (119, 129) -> -0.12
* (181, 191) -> 0.04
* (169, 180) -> -0.01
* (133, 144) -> 0.03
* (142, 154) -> 0.10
